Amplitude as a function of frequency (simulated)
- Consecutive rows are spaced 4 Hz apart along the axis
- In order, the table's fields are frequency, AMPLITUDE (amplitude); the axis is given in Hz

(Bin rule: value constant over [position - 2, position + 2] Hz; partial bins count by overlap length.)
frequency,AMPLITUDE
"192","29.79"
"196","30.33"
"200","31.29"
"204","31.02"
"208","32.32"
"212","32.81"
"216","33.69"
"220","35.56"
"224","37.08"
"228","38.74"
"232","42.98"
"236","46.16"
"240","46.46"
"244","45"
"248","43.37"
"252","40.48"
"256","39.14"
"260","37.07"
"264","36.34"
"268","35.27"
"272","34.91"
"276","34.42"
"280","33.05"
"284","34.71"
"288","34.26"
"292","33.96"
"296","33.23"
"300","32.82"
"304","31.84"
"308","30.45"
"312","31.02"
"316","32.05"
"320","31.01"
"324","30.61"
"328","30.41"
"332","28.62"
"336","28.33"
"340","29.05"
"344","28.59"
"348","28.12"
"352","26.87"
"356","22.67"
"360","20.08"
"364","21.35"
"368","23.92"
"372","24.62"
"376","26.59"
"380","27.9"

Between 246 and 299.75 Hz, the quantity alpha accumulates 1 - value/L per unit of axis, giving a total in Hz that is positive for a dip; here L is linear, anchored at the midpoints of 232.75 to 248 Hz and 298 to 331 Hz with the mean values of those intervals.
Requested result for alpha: 4.18 Hz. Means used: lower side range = 45.3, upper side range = 31.2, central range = 36.1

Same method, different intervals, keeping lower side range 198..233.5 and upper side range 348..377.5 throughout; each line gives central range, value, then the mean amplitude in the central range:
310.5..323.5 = -1.9 Hz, 31.3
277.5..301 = -3.4 Hz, 33.7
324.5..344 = -2.3 Hz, 29.2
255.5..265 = -1.7 Hz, 37.4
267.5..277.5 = -1.3 Hz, 34.8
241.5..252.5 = -3.7 Hz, 43.4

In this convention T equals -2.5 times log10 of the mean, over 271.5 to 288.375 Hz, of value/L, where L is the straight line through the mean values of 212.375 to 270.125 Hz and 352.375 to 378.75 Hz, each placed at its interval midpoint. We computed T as 0.01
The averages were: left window 39.6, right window 23.6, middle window 34.2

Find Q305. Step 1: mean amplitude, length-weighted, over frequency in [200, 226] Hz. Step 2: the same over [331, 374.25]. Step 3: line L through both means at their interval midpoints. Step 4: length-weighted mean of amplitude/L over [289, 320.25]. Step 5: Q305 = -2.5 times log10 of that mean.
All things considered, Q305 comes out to -0.14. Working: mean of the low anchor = 33.6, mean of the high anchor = 25.6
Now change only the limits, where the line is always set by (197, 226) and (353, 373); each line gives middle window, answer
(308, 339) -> -0.19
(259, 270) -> -0.22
